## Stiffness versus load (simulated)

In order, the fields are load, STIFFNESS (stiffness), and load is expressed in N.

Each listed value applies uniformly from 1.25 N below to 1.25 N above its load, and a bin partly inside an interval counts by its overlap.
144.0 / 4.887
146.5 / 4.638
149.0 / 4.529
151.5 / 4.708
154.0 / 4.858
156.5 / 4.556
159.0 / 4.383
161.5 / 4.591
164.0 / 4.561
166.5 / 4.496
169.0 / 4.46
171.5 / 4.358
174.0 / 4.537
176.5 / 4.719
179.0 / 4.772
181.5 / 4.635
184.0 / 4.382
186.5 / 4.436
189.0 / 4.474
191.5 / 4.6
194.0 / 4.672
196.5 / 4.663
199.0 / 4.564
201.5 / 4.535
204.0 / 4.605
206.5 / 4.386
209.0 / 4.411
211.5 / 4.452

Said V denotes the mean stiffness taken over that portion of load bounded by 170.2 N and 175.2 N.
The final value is 4.45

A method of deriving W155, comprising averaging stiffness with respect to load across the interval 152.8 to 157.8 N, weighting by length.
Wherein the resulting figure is 4.7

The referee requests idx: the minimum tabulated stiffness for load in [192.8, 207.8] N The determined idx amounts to 4.386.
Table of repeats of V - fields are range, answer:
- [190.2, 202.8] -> 4.61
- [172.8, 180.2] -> 4.68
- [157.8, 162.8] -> 4.49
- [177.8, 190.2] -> 4.54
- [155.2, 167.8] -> 4.52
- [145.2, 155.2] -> 4.68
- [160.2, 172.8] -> 4.49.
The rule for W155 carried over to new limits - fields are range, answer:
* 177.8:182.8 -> 4.7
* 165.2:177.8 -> 4.52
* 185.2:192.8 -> 4.5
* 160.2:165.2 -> 4.57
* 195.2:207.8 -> 4.55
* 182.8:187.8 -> 4.41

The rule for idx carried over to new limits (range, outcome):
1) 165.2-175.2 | 4.358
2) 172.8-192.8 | 4.382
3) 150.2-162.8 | 4.383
